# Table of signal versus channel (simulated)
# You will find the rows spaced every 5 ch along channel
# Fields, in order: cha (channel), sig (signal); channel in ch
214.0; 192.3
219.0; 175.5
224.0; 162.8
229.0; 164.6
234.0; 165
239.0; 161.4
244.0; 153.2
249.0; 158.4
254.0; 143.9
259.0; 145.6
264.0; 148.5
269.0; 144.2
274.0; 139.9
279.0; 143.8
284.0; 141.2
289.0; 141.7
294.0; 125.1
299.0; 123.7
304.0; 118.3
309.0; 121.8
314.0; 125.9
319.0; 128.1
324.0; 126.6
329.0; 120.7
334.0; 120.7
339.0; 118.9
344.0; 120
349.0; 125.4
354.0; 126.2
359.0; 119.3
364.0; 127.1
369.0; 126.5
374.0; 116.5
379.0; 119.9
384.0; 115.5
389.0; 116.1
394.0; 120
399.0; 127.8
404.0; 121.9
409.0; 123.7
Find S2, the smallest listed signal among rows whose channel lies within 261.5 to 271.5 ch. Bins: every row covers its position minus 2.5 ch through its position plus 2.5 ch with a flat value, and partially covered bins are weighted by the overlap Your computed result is 144.2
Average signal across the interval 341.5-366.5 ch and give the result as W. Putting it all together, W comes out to 124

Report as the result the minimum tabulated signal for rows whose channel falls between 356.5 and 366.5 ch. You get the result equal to 119.3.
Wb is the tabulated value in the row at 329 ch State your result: 120.7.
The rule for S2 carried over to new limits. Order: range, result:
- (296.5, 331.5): 118.3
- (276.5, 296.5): 125.1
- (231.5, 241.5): 161.4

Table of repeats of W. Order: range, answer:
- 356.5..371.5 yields 124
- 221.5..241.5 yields 163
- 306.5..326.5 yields 126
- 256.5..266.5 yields 147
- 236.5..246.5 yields 157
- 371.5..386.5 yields 117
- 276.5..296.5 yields 138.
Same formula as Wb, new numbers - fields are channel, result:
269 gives 144.2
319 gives 128.1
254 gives 143.9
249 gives 158.4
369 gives 126.5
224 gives 162.8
